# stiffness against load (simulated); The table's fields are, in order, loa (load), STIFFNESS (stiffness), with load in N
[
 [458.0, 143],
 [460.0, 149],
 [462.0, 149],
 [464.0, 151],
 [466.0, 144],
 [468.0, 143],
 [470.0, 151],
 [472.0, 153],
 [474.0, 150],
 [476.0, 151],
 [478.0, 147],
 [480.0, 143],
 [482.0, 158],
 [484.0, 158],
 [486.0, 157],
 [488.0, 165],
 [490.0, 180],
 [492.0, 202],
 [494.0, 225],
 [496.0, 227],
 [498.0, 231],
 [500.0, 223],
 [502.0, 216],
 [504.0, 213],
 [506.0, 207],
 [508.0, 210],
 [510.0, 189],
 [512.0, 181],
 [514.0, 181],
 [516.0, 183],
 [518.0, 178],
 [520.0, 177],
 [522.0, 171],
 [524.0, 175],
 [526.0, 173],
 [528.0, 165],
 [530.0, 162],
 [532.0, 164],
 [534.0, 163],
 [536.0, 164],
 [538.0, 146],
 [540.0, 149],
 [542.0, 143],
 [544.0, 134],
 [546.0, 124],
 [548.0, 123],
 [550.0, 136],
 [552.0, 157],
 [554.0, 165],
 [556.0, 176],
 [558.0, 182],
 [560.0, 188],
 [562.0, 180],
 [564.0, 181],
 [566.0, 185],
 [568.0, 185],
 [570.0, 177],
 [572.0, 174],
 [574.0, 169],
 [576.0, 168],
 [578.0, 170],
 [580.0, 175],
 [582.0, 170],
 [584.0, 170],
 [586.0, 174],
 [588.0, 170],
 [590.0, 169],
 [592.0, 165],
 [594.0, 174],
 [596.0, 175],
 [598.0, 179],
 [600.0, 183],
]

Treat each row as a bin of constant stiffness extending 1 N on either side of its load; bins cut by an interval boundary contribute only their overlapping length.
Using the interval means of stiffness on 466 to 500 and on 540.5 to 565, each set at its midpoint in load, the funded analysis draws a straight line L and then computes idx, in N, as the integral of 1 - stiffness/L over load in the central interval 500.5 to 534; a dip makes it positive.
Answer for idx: -3.88 N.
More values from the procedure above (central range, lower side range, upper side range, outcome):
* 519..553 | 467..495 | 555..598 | 3.1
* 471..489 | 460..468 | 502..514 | 1.4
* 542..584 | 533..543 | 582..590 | -0.8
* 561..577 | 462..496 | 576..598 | -0.7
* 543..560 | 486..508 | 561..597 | 3.0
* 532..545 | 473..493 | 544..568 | 0.9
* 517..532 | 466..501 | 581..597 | 0.1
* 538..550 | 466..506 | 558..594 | 2.8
